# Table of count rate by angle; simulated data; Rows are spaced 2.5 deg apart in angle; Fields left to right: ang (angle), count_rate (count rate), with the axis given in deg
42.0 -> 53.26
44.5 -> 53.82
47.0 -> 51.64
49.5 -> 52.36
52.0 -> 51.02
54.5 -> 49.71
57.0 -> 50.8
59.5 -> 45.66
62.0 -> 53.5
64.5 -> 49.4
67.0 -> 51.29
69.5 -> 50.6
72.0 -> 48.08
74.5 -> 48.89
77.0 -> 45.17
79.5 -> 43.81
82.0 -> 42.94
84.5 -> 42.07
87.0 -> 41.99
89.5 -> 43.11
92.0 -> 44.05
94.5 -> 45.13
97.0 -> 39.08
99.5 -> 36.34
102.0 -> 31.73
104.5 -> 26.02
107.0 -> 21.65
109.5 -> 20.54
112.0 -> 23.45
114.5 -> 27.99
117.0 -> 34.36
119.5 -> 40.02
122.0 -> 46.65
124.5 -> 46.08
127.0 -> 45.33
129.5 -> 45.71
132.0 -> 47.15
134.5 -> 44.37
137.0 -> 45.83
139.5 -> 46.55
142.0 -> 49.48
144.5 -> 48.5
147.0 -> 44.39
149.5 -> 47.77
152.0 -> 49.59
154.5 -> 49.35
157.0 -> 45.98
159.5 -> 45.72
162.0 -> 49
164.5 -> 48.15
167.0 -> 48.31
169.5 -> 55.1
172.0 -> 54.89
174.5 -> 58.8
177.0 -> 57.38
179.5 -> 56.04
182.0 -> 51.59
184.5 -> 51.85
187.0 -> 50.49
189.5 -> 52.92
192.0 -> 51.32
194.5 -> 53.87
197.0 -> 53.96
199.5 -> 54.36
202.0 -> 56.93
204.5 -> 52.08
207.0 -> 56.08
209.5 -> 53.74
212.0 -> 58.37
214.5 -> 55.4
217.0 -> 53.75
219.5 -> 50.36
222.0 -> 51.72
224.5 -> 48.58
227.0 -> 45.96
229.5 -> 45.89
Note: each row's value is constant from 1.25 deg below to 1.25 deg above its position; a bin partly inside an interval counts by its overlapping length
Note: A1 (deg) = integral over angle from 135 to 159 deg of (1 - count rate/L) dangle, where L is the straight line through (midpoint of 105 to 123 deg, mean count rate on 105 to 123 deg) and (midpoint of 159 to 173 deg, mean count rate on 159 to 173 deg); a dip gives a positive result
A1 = -2.5 deg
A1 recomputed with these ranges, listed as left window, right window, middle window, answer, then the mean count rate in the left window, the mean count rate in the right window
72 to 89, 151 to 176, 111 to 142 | 4.1 deg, 44.4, 50.6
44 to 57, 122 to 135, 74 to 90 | 1.8 deg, 51.5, 45.9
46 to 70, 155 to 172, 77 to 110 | 8.3 deg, 50.6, 49.2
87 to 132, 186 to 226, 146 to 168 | -1.3 deg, 36.8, 53.3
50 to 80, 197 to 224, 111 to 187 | 7.5 deg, 49.2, 54.1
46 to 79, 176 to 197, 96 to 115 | 8.5 deg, 49.7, 53.2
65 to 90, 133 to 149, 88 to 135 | 9.2 deg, 46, 46.6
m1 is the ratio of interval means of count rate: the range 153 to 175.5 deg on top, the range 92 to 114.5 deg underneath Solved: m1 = 1.62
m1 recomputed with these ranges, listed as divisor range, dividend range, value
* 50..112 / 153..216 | 1.25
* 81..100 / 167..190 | 1.29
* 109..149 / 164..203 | 1.29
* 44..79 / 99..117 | 0.54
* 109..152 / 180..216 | 1.28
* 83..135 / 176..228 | 1.41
